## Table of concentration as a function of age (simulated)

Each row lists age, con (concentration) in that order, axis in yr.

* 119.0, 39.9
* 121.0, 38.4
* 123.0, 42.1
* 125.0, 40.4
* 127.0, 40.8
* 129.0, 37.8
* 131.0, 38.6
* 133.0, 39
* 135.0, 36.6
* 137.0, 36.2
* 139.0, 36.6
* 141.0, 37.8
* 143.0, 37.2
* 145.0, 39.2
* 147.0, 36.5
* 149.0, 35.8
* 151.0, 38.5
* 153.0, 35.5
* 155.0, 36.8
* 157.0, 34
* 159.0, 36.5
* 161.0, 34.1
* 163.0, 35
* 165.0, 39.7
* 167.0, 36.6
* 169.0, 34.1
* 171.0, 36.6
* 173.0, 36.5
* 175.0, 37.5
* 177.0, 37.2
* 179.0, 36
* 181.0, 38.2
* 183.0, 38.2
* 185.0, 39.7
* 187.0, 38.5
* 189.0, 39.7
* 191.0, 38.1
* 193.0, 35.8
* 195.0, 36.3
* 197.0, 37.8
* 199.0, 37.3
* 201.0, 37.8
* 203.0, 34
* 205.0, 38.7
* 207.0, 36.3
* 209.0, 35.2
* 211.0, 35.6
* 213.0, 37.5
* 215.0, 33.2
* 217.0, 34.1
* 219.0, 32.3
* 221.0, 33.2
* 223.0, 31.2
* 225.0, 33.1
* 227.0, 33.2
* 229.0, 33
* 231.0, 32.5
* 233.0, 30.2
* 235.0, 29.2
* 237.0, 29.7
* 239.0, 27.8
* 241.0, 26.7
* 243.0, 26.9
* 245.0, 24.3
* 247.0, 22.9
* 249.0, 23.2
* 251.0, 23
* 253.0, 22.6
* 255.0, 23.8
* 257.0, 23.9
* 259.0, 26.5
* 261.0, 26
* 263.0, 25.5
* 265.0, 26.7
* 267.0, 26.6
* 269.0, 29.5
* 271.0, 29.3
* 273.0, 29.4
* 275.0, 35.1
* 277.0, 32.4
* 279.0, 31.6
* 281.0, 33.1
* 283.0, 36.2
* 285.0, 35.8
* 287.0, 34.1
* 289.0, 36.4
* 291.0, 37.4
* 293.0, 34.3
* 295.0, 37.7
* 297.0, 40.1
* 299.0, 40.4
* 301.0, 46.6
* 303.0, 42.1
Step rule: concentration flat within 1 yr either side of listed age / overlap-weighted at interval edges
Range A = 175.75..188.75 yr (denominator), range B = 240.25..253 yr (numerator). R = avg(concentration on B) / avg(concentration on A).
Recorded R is 0.64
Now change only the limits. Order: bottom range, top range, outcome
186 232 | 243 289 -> 0.80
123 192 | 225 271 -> 0.73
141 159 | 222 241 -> 0.84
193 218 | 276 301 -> 1.00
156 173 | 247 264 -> 0.68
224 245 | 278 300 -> 1.21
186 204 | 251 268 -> 0.67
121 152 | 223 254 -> 0.73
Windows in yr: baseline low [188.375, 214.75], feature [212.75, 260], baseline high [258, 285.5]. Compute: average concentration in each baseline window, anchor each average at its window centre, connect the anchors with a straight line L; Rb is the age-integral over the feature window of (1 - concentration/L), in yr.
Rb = 6.8 yr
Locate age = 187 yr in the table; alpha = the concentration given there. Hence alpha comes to 38.5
